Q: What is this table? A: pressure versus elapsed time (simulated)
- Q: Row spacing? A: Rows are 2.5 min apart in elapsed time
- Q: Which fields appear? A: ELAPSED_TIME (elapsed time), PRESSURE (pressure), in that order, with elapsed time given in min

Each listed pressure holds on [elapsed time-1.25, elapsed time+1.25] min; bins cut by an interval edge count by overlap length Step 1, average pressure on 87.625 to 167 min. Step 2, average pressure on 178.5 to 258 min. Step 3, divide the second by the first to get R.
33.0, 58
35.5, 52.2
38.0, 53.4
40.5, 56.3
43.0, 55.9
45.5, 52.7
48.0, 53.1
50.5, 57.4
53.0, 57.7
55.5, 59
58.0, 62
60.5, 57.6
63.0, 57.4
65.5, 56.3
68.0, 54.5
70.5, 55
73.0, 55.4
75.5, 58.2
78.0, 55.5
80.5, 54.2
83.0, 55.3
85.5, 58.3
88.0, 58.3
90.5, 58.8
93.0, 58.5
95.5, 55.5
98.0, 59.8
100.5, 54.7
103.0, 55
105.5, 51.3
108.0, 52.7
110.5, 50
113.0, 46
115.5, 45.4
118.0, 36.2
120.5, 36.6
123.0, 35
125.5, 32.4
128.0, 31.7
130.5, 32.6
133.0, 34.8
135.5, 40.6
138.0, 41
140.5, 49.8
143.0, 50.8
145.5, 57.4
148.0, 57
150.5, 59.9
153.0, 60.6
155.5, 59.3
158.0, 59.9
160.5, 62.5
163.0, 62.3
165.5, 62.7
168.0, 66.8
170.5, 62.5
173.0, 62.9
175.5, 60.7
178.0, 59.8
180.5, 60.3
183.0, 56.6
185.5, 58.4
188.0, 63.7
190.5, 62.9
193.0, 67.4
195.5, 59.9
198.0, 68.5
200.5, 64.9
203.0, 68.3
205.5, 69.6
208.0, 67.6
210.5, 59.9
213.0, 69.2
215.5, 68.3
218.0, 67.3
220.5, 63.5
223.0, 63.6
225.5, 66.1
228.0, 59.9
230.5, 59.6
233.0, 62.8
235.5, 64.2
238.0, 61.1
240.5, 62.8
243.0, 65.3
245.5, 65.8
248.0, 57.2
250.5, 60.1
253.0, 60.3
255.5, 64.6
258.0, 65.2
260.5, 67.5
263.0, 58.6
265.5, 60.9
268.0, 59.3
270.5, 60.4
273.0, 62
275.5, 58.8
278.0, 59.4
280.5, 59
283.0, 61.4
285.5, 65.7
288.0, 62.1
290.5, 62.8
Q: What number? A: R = 1.3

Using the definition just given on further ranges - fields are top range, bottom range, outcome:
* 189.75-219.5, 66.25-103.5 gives 1.17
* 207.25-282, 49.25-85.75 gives 1.10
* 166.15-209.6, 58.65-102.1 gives 1.12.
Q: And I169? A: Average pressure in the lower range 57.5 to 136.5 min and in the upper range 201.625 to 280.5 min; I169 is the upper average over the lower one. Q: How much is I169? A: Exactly 1.26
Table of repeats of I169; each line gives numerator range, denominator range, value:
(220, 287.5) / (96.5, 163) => 1.28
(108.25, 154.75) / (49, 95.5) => 0.78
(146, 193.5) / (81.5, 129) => 1.25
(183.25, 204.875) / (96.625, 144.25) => 1.45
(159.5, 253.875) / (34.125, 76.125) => 1.13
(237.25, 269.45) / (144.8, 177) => 1.02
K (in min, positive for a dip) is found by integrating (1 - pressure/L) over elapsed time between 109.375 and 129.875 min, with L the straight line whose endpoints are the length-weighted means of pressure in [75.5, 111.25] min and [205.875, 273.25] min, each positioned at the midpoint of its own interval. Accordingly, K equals 6.5 min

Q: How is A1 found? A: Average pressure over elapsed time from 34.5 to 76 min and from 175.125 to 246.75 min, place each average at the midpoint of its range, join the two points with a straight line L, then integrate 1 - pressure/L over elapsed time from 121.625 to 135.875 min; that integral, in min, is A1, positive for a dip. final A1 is 6.1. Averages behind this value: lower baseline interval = 56.1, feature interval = 34.2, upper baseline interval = 63.8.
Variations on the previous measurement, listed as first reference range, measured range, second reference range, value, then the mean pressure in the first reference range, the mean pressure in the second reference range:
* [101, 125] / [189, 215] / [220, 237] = -3.2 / 45.2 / 62.8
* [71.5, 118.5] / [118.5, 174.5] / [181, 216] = 8.3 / 53.9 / 64.5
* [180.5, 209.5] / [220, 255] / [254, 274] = 0.4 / 64.1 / 62.3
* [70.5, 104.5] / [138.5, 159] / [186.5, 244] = 1.4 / 56.6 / 64.6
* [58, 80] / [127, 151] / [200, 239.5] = 6.0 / 56.5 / 64.7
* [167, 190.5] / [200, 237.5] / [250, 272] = -2.0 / 61.3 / 61.9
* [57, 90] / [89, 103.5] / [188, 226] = 0.3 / 56.8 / 65.7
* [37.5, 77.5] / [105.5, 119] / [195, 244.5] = 2.8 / 56.4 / 64.7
